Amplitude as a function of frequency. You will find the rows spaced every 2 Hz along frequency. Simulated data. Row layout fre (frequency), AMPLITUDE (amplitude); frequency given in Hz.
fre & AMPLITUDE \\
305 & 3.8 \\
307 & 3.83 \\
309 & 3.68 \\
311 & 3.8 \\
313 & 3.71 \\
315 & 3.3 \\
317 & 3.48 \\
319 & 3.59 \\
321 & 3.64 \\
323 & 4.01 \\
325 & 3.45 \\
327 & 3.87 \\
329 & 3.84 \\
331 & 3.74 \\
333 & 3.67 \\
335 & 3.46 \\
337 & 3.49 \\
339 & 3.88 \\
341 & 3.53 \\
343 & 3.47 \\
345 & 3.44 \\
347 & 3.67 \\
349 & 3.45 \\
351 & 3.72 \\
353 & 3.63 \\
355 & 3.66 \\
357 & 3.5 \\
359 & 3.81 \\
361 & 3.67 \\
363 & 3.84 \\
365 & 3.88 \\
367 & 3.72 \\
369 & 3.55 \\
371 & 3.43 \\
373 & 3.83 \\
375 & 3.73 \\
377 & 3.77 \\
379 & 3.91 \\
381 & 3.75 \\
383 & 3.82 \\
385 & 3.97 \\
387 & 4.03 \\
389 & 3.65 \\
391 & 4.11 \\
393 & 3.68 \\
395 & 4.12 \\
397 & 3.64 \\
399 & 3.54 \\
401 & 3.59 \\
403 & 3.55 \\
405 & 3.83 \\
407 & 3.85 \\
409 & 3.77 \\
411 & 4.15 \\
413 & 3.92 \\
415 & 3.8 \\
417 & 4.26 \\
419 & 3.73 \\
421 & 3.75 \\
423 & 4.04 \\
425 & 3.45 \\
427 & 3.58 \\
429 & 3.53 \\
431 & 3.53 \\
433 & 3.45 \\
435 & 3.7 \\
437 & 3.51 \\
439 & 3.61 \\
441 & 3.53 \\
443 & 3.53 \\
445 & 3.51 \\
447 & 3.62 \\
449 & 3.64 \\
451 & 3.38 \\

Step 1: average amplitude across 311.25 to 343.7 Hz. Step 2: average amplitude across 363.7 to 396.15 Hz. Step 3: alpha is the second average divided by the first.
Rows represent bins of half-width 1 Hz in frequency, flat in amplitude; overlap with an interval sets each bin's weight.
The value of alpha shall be 1.0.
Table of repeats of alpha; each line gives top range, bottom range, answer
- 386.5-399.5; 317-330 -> 1.03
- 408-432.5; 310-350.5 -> 1.04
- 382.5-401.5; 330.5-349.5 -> 1.07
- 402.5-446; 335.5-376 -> 1.02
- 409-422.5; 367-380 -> 1.06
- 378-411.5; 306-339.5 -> 1.04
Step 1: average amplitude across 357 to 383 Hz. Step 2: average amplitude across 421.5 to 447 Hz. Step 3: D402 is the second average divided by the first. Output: 1.0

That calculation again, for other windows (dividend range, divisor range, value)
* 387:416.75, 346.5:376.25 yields 1.04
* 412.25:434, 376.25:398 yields 0.97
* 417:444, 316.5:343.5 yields 0.99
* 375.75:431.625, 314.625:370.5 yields 1.04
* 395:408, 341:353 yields 1.04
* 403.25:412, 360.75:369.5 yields 1.03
